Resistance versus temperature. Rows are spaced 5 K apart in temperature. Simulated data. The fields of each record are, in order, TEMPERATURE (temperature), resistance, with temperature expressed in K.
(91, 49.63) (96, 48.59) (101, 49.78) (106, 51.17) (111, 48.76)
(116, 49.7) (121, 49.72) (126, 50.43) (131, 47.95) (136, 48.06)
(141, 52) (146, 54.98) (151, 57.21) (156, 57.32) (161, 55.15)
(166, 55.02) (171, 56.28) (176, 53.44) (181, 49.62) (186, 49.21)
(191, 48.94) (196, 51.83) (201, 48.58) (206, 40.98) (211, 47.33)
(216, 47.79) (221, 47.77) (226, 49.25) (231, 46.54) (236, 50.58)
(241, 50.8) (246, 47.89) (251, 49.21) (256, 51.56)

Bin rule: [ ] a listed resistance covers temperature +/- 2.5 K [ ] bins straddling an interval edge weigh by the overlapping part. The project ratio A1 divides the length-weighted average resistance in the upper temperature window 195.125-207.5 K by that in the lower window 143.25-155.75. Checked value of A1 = 0.84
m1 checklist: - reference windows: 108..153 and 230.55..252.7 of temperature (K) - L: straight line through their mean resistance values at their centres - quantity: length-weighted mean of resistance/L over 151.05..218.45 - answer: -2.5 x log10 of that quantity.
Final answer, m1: -0.02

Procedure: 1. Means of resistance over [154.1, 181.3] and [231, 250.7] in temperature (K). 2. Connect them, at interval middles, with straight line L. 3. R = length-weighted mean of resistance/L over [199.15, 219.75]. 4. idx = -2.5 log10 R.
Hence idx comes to 0.12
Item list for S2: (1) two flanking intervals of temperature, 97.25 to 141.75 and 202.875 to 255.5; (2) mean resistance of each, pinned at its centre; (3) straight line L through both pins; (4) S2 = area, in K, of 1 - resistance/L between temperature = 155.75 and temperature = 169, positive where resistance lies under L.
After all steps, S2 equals -1.8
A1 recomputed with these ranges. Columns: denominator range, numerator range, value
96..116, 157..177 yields 1.11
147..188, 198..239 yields 0.87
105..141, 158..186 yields 1.08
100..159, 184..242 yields 0.94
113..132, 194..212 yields 0.95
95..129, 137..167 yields 1.10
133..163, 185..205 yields 0.91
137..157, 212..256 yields 0.89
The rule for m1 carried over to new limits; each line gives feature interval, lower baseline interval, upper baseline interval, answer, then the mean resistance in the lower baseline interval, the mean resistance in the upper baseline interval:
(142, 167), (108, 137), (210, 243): -0.14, 49.2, 48.6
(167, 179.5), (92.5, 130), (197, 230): -0.13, 49.7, 47.2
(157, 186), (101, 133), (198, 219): -0.13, 49.7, 46.3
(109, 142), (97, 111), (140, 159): 0.07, 50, 55.6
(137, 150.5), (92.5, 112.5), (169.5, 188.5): -0.05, 49.6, 51.9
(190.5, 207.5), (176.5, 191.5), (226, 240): 0.04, 49.9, 48.9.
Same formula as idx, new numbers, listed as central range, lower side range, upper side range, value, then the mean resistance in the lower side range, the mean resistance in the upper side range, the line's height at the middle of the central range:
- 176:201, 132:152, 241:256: 0.02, 52.4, 49.4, 51.1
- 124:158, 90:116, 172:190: -0.05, 49.6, 51.1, 50.3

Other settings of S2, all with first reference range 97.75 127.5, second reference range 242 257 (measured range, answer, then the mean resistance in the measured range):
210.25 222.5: 0.47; 47.7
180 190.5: 0.08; 49.3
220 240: 0.31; 48.8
